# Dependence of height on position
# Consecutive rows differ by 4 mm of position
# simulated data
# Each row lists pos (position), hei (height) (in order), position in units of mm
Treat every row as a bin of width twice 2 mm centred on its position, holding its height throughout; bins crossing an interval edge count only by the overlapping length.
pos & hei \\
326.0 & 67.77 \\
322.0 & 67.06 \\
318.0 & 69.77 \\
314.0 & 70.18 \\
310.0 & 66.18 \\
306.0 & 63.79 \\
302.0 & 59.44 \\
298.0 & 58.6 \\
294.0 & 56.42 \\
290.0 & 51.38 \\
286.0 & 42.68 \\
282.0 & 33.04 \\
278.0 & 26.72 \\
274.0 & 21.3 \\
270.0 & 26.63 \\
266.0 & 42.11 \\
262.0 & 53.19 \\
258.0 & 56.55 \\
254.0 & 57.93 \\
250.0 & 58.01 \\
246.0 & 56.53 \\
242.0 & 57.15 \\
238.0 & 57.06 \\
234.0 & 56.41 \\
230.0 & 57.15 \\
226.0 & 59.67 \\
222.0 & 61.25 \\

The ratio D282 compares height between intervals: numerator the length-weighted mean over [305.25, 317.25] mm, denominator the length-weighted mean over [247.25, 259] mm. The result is 1.17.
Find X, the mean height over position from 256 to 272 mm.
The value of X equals 44.6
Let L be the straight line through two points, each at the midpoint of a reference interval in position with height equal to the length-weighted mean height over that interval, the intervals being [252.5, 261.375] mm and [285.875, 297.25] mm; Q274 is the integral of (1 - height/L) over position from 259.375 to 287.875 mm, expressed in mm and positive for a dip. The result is 10.0 mm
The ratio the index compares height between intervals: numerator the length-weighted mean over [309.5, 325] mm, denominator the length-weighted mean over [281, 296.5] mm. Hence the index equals 1.5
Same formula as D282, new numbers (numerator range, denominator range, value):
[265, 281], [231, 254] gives 0.50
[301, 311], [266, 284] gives 2.21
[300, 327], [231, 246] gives 1.17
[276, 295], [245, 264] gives 0.73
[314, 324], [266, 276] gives 2.49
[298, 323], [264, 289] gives 1.99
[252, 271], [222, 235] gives 0.83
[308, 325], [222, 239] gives 1.18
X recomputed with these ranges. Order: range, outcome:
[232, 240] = 56.7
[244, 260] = 57.3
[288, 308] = 57.9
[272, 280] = 24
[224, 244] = 57.5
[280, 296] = 45.9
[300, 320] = 65.9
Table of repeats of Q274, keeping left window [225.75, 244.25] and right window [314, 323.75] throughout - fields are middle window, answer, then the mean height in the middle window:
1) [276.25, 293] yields 6.4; 39.7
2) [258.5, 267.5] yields 1.7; 49.4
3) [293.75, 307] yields 1.3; 59.7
